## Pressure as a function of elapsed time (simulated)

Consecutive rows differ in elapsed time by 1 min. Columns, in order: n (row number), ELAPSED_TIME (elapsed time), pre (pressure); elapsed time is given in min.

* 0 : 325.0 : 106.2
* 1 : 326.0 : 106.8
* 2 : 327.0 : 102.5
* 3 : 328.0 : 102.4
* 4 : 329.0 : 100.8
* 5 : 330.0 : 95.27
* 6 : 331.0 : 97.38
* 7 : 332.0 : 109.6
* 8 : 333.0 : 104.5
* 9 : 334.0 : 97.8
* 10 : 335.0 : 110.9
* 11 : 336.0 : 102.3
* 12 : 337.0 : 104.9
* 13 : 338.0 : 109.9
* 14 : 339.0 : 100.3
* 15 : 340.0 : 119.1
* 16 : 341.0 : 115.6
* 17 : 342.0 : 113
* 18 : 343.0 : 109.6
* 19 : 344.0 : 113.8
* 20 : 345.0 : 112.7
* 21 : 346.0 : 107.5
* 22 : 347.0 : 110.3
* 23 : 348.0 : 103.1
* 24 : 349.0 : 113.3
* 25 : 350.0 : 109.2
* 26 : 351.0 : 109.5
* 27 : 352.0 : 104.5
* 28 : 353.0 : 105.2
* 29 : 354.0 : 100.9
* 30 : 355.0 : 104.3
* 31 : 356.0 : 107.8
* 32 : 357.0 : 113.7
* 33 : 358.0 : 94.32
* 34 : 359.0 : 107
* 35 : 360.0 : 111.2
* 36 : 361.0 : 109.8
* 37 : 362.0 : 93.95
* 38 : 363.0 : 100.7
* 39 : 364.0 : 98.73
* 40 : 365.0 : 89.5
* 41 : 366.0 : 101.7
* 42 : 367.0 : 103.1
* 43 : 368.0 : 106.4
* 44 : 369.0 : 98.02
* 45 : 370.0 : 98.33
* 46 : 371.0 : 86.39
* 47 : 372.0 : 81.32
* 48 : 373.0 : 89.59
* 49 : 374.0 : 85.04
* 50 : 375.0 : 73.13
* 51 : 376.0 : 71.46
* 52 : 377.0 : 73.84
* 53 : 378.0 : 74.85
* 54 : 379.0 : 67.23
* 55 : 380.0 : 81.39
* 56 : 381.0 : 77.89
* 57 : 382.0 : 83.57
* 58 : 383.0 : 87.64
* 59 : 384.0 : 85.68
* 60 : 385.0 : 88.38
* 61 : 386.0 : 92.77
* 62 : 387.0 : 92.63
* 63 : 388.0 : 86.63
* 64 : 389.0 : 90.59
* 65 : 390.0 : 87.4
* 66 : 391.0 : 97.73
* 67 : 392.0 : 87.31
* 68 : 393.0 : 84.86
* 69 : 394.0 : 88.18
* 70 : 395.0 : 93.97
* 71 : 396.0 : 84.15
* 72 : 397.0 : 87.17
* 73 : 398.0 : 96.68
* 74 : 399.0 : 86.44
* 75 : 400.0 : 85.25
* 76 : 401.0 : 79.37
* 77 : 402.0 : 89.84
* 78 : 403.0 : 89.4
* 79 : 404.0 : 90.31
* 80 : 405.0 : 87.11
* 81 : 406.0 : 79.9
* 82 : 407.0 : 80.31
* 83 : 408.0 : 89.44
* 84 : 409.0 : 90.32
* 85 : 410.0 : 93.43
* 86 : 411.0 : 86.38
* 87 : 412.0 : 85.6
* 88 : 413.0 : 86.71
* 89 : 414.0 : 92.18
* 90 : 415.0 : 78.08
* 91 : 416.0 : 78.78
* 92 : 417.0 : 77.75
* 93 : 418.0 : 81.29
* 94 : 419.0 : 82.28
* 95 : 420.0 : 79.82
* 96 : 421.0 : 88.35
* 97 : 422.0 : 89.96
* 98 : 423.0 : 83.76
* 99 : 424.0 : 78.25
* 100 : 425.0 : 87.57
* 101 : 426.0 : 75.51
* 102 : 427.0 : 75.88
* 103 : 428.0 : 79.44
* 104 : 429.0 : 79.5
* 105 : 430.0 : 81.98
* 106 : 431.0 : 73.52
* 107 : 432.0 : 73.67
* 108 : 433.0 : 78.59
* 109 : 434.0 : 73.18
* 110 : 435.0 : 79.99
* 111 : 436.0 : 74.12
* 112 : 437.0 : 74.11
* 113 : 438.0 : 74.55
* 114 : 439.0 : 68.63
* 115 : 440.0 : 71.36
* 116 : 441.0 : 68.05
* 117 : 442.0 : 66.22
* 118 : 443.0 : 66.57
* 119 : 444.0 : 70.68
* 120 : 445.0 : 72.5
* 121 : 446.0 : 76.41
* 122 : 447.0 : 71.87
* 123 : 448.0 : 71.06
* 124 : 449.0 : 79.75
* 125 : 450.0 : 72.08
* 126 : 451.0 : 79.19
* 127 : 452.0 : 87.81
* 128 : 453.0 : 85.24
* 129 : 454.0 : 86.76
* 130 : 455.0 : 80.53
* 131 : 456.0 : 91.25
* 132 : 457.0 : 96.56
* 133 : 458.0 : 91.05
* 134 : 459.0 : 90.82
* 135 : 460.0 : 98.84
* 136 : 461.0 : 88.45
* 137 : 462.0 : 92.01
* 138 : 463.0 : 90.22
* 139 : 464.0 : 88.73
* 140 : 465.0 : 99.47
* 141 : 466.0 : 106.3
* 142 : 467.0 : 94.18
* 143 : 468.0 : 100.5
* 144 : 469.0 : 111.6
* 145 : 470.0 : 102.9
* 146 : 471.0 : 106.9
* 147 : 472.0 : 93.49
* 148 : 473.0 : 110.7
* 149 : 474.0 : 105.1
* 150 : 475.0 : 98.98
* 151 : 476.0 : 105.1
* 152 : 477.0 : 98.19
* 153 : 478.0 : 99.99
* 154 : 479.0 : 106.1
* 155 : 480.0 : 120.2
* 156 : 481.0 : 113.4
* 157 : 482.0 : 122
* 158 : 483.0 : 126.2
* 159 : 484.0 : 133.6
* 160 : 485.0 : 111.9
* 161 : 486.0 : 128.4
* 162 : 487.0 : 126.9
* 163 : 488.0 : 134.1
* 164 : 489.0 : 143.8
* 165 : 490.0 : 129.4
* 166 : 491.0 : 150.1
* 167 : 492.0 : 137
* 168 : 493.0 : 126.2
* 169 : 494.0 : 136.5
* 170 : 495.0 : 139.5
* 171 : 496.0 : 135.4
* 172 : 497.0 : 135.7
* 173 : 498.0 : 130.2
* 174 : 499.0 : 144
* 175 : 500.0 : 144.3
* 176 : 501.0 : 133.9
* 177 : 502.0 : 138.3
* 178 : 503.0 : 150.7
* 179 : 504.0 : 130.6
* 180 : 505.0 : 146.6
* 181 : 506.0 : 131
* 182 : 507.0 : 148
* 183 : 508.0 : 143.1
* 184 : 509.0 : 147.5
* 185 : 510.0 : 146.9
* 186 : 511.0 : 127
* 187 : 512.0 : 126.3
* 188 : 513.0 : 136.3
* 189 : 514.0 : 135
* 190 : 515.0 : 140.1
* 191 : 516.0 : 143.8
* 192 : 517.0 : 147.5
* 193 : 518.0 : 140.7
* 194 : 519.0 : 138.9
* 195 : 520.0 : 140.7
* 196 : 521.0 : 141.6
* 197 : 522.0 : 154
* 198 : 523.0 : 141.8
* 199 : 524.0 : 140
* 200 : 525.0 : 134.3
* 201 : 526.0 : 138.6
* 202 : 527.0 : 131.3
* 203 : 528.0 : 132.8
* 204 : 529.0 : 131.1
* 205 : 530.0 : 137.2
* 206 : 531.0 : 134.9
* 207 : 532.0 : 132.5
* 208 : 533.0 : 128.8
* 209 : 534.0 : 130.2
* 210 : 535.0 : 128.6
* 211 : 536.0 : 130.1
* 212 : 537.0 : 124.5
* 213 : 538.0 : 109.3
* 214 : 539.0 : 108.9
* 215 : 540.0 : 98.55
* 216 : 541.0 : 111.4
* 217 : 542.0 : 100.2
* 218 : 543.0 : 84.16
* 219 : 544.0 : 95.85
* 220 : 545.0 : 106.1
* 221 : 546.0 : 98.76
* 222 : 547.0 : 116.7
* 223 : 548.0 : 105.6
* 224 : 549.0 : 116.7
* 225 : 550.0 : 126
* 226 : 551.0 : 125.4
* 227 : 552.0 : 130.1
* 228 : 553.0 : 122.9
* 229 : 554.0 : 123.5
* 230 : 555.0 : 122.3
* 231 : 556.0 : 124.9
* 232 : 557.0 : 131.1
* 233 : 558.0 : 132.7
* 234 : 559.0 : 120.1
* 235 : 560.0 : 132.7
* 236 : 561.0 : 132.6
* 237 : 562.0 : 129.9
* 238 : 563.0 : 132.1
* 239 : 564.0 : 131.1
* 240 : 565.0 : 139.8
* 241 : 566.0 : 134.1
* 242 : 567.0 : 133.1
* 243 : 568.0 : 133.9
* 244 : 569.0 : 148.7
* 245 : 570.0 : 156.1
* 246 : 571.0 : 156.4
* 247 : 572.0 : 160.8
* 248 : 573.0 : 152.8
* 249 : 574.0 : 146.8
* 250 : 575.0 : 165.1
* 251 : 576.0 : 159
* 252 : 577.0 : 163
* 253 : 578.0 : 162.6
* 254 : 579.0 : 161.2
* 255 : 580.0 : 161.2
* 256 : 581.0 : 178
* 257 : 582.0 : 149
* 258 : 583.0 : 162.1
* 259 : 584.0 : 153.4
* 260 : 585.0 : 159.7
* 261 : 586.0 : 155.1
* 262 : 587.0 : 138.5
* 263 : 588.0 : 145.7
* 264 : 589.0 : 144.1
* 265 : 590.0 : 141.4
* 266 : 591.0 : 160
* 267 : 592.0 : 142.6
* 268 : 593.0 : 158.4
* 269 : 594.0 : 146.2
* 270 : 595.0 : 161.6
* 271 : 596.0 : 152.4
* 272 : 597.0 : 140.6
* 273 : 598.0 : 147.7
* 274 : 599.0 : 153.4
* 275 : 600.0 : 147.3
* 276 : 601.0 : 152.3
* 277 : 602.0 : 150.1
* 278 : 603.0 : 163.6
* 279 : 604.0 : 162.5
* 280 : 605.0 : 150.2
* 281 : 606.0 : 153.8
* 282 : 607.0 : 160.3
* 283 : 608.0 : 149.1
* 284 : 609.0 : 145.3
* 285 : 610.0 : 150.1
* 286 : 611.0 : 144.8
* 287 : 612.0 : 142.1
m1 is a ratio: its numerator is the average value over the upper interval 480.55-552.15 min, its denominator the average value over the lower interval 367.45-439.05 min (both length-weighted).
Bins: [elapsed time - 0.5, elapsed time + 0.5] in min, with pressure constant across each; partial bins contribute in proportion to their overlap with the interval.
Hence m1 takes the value 1.55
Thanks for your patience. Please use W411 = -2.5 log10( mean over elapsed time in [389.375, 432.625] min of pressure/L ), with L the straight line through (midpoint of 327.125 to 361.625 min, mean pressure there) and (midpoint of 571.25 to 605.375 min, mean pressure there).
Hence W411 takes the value 0.37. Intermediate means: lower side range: 107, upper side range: 154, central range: 84.8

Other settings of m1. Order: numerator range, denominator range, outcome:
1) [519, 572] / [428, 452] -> 1.72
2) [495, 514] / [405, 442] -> 1.73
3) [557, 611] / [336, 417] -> 1.59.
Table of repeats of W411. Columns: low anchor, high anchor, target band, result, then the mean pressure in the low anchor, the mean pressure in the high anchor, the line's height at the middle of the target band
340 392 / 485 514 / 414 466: 0.42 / 96.6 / 137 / 119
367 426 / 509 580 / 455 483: 0.08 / 85.9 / 133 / 109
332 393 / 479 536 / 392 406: 0.22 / 97.6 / 135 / 107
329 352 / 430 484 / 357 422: 0.13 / 107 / 89.5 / 99.9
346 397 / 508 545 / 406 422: 0.22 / 93.8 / 130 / 104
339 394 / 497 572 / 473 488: 0.05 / 96.5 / 131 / 120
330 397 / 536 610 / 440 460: 0.40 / 97.1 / 139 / 114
